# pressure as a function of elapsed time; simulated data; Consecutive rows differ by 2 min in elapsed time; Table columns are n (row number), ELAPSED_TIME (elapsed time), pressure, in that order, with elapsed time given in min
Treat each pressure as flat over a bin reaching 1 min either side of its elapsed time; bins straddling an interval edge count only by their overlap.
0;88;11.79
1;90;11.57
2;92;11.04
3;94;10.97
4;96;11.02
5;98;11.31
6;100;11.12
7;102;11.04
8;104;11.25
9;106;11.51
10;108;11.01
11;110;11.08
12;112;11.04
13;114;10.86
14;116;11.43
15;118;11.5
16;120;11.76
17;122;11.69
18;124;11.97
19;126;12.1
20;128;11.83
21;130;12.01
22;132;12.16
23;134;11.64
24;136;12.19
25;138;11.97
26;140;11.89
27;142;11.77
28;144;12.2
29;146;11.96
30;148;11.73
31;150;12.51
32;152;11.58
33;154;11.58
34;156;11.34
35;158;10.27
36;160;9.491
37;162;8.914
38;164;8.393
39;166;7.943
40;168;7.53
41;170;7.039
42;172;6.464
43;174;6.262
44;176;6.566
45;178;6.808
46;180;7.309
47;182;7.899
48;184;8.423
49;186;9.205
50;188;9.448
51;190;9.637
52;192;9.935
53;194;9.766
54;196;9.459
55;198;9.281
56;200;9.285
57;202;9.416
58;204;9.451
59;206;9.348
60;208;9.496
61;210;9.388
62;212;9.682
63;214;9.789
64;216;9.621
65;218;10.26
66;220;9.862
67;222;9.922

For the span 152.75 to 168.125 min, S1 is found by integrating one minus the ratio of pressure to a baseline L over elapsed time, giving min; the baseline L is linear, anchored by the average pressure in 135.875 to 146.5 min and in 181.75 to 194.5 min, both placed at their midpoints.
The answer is 1.9 min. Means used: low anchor 12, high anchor 9.24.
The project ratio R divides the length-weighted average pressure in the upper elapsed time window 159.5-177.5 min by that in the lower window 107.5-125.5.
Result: 0.66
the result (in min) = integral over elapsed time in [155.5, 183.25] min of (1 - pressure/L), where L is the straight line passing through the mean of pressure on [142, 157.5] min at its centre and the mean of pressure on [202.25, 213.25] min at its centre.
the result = 7.7 min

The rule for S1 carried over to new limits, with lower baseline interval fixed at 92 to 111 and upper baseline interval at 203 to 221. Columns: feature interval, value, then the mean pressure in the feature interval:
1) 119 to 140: -2.3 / 11.9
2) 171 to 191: 4.5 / 7.8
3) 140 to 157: -2.1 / 11.8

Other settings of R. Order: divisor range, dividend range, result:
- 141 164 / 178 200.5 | 0.81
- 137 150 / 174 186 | 0.62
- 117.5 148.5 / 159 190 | 0.66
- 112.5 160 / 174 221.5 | 0.77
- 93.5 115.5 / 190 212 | 0.85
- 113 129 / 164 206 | 0.72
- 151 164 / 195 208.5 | 0.91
